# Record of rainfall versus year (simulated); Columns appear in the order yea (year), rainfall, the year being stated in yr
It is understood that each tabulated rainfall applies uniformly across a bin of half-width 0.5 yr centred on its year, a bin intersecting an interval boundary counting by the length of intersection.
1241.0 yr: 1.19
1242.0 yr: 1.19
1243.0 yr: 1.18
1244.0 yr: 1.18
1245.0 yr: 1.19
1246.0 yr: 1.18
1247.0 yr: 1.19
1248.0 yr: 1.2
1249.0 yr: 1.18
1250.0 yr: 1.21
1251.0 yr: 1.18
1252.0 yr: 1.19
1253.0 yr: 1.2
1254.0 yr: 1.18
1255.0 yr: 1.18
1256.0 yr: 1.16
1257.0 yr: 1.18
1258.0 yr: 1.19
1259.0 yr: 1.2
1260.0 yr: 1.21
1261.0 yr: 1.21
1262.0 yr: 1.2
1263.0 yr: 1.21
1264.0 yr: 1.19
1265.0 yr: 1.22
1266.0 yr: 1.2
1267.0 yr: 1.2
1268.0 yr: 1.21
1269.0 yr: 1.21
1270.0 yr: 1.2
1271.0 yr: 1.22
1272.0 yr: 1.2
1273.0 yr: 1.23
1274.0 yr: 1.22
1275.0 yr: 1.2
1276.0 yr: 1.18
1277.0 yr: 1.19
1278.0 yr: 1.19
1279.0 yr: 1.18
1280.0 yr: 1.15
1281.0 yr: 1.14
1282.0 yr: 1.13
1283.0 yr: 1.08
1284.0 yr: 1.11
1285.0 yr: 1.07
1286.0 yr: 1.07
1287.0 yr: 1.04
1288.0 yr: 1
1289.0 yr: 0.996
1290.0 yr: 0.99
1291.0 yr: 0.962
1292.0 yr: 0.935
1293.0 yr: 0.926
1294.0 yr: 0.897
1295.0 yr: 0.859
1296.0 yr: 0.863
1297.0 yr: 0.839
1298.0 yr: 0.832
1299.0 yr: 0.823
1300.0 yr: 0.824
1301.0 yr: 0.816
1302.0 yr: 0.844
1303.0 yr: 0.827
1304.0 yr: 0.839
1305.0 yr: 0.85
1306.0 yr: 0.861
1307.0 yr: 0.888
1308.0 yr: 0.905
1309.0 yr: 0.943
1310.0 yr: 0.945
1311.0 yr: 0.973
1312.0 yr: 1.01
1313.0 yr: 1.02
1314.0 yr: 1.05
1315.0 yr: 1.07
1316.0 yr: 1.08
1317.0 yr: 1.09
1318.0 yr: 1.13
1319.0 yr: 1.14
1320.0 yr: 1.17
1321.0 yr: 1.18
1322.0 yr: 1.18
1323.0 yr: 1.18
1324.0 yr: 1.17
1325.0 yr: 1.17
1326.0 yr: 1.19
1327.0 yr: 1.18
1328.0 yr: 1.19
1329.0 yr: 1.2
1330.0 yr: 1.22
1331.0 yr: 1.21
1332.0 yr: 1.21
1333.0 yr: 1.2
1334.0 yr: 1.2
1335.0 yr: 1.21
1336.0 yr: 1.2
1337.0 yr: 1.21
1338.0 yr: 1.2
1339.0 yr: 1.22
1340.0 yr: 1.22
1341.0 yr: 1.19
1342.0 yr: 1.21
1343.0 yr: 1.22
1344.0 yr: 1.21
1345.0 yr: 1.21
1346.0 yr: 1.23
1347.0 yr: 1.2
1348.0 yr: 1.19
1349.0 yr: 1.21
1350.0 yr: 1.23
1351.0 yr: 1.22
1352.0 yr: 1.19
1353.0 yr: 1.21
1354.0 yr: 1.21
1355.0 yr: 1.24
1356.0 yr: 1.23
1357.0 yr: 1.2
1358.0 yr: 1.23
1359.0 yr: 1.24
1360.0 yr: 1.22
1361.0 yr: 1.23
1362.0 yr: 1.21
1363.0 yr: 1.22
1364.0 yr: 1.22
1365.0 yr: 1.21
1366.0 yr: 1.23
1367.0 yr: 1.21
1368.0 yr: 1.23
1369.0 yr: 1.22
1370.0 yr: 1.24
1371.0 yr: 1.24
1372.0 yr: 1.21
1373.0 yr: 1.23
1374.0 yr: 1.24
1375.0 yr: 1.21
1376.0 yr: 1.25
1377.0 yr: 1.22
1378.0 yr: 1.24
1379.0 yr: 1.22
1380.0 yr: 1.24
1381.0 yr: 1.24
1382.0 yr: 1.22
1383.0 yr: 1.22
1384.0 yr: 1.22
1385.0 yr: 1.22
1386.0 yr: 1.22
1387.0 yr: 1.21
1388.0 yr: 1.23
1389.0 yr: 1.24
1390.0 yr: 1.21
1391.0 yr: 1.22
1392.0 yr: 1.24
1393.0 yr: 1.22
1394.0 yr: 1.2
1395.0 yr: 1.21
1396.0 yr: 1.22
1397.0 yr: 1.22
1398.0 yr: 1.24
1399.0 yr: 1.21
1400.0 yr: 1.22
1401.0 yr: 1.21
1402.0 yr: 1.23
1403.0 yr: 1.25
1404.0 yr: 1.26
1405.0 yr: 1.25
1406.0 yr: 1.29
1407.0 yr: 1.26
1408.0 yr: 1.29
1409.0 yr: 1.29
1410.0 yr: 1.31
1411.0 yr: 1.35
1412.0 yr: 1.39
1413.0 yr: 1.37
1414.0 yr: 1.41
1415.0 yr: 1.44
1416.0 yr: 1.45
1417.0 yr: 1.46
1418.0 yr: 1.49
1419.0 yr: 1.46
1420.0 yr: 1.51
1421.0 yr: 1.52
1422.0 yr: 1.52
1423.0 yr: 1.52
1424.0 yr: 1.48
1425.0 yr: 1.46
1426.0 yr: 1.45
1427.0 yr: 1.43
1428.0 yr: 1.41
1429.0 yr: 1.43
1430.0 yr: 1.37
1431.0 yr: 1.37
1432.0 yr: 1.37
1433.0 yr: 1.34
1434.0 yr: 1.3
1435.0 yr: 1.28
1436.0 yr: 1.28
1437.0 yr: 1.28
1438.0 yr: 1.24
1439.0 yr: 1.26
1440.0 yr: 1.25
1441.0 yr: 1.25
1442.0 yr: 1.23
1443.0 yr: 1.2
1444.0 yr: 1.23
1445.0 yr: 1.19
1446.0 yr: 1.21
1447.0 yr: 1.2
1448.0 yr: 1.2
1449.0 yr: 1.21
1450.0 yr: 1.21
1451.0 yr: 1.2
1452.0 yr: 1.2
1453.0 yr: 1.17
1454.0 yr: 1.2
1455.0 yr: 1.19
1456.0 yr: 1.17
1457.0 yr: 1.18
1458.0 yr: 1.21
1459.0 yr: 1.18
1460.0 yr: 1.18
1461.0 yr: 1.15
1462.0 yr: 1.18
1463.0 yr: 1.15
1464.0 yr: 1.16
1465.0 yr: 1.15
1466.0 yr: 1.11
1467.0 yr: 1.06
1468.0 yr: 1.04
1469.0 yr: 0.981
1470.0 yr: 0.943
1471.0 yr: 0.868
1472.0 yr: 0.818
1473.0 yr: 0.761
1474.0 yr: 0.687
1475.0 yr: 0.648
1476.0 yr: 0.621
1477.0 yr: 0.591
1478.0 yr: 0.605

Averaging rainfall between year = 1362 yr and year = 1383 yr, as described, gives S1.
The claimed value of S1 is 1.23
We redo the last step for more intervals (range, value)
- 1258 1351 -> 1.1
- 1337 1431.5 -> 1.27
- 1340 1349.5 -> 1.21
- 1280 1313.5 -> 0.946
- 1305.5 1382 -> 1.17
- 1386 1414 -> 1.26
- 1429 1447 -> 1.28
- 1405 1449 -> 1.35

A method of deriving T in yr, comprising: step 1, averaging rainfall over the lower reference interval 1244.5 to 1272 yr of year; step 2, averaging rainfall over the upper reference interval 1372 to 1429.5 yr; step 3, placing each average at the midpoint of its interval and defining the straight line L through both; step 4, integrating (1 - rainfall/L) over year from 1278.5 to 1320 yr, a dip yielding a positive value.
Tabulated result 8.4 yr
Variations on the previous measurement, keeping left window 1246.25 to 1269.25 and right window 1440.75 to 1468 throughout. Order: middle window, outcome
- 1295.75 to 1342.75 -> 5.0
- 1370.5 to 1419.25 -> -3.4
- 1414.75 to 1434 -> -4.2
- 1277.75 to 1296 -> 2.4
